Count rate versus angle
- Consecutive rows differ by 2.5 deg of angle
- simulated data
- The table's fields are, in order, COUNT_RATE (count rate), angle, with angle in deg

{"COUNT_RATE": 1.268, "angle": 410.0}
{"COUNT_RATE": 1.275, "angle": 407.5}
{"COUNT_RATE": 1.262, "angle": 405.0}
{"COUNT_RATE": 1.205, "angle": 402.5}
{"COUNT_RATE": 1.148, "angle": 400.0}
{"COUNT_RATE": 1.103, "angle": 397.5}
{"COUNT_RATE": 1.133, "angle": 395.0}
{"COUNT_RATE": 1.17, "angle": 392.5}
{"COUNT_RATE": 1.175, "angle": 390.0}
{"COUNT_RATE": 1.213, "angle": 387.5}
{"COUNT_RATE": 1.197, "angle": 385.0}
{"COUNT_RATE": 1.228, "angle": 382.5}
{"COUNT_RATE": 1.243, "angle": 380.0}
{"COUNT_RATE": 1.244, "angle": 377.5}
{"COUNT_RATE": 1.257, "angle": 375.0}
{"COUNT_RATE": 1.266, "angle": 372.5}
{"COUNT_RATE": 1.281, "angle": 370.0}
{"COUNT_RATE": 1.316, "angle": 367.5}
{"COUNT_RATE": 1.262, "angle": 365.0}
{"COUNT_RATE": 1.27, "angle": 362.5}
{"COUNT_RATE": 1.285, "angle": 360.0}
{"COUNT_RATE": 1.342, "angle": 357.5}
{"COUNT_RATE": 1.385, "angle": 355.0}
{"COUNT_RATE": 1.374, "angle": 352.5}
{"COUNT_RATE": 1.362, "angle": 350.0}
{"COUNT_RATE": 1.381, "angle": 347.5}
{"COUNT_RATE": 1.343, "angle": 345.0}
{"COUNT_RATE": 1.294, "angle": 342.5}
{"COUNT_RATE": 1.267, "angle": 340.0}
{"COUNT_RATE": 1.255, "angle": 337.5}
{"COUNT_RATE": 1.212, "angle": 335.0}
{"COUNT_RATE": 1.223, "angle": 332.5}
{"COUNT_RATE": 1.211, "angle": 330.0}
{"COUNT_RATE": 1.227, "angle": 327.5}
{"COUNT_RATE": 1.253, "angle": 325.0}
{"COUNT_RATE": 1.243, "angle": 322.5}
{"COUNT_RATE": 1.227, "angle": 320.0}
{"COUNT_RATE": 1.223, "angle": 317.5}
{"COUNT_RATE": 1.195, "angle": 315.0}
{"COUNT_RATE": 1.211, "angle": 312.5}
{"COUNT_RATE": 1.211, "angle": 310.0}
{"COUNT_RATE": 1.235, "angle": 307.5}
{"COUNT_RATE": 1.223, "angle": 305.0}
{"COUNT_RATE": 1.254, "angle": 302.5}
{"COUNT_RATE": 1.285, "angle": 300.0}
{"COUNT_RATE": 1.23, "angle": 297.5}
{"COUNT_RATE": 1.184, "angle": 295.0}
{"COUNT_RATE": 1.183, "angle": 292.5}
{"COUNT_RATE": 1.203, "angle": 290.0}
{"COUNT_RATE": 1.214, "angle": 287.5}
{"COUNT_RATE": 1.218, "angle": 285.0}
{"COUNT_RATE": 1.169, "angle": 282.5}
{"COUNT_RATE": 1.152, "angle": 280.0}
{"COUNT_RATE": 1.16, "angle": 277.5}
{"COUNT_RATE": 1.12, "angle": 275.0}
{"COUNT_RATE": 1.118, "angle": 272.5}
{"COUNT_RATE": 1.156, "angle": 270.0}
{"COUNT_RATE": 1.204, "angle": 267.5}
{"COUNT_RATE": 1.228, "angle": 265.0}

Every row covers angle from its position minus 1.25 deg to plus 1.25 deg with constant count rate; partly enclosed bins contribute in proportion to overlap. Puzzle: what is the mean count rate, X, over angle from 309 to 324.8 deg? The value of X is 1.22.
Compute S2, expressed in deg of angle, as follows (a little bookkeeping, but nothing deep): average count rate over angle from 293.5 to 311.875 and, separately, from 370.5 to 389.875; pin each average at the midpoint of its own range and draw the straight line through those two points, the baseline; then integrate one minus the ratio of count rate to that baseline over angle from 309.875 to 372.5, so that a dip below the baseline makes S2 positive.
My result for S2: -2.2 deg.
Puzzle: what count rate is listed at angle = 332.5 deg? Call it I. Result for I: 1.223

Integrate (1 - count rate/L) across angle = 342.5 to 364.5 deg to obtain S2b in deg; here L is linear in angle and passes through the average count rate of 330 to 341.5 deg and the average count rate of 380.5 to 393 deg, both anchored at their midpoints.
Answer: -2.02 deg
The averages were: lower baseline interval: 1.24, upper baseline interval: 1.2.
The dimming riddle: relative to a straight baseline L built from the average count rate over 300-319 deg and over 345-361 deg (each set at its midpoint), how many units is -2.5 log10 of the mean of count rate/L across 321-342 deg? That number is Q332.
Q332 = 0.05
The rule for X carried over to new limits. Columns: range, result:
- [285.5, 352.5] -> 1.25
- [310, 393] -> 1.26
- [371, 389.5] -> 1.23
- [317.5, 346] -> 1.25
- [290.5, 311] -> 1.22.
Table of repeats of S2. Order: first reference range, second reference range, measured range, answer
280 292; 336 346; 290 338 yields 0.6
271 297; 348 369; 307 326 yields 0.2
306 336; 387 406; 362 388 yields -1.4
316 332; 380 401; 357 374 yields -1.3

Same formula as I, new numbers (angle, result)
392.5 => 1.17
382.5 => 1.228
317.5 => 1.223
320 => 1.227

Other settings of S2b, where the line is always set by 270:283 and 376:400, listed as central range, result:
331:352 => -2.2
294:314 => -1.3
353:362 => -1.2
